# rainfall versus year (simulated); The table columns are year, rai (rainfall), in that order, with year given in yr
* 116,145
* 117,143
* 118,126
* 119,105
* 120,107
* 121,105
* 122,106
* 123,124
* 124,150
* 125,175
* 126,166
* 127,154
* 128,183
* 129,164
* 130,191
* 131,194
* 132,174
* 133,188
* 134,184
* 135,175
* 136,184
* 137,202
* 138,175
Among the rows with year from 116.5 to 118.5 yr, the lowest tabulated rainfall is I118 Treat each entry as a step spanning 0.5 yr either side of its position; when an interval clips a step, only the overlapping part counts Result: 126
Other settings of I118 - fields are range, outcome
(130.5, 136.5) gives 174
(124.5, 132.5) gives 154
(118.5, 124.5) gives 105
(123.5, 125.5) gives 150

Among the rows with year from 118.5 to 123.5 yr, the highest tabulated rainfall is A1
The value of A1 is 124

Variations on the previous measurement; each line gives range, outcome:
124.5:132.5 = 194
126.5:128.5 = 183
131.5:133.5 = 188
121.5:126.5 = 175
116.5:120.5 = 143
